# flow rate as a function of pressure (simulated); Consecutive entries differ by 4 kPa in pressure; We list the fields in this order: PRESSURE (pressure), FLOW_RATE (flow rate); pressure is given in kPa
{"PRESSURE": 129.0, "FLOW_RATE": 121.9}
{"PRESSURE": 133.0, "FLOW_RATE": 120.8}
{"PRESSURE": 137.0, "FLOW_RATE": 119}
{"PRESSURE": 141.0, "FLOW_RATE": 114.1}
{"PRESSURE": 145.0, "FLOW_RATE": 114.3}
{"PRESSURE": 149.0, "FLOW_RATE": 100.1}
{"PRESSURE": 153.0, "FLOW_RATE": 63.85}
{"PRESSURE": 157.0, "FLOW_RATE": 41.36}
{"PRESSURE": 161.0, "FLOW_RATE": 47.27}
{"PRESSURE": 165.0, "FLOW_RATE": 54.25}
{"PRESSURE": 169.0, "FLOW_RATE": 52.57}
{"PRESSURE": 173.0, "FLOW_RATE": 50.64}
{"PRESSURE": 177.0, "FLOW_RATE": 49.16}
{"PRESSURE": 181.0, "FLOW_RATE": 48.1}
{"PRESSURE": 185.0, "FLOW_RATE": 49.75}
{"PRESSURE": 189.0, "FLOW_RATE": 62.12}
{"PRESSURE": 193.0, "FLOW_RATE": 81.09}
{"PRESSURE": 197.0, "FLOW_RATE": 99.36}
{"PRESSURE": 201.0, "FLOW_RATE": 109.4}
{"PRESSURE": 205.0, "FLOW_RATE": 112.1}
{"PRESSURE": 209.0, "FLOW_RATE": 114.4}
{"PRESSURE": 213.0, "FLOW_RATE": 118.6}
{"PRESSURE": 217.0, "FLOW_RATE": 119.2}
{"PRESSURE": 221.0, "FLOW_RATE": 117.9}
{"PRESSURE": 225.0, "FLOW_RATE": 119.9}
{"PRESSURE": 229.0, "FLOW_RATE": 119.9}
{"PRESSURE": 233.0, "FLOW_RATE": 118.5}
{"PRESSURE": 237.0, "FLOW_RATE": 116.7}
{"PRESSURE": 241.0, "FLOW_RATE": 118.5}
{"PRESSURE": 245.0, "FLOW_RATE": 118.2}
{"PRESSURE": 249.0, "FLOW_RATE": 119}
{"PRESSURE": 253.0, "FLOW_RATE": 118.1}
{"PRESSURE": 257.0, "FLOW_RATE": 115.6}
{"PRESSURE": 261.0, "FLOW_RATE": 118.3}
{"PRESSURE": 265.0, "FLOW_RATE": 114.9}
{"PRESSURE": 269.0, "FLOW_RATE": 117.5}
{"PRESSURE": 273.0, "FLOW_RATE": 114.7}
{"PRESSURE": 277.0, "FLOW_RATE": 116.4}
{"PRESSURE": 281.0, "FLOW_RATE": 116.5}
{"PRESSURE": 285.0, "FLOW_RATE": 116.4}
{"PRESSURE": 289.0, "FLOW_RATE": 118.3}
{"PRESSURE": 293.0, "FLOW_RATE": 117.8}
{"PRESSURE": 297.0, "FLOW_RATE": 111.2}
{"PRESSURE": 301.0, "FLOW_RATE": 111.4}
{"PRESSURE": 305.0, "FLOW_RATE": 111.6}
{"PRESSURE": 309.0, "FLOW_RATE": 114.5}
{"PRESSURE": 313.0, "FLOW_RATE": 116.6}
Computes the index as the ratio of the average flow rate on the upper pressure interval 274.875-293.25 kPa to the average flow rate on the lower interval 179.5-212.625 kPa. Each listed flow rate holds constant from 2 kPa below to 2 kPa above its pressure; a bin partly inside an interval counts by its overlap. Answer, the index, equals 1.3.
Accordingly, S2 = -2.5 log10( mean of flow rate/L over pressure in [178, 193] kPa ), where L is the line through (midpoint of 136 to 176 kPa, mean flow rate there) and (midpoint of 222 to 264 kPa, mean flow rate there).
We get 0.49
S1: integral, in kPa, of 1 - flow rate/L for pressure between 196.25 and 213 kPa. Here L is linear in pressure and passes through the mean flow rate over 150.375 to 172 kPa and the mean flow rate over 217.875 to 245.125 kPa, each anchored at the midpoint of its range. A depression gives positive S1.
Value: -3.1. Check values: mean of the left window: 53.2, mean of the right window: 119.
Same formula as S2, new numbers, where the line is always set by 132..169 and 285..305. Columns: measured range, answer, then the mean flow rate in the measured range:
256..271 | -0.086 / 117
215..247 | -0.178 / 119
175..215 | 0.113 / 84.4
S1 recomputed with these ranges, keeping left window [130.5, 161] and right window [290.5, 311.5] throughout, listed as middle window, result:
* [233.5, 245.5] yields -1.4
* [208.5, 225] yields -2.5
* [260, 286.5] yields -1.5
